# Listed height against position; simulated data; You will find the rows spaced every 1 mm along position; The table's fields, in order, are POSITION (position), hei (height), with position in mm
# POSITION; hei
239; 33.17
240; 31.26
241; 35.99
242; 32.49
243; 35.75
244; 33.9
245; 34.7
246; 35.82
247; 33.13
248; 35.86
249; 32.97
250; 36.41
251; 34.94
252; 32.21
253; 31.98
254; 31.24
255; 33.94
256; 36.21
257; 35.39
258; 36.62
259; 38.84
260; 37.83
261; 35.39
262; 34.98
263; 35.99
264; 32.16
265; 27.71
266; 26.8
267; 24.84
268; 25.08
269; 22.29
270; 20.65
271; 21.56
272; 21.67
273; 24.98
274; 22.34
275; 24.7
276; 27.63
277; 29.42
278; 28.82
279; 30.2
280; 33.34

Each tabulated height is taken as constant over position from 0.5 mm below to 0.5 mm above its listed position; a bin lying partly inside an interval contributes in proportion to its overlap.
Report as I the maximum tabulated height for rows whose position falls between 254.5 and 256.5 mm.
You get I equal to 36.21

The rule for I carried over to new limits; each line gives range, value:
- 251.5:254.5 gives 32.21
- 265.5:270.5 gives 26.8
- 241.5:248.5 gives 35.86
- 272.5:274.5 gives 24.98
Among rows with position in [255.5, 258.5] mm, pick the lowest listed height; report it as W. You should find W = 35.39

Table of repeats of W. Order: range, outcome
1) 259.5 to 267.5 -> 24.84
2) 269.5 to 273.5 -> 20.65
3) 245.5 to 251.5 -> 32.97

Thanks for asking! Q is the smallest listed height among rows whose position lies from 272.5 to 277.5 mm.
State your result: 22.34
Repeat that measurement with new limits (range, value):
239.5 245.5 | 31.26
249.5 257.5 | 31.24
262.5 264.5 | 32.16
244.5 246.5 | 34.7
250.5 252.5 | 32.21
